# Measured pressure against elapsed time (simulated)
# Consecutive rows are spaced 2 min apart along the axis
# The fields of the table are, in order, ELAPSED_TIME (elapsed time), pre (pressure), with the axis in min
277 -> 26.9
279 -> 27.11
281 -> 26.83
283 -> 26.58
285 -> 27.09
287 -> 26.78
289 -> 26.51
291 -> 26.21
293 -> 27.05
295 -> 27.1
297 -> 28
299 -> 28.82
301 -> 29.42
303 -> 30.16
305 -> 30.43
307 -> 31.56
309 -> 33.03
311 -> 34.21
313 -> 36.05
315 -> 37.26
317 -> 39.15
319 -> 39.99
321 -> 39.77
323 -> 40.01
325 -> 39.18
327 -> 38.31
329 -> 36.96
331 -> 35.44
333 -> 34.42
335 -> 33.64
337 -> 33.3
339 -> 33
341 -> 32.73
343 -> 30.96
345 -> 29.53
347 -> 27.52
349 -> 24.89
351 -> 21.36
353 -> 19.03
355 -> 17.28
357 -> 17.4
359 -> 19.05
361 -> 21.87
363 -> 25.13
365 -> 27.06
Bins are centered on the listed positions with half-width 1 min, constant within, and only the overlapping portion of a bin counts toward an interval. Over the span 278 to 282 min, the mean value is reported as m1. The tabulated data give 27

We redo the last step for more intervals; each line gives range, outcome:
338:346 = 31.6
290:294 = 26.6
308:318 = 35.9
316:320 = 39.6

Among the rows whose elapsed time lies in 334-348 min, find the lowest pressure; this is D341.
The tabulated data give 27.52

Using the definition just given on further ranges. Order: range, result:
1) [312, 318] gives 36.05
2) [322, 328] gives 38.31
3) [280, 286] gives 26.58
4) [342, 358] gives 17.28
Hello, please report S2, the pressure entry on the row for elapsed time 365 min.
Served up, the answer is 27.06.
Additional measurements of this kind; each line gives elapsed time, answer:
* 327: 38.31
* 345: 29.53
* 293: 27.05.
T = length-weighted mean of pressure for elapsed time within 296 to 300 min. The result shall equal 28.4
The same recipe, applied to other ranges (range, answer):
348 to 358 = 20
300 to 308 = 30.4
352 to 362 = 18.9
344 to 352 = 25.8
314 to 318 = 38.2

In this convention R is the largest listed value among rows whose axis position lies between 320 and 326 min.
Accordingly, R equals 40.01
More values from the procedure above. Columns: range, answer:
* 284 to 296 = 27.1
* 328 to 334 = 36.96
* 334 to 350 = 33.64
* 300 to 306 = 30.43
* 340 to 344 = 32.73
